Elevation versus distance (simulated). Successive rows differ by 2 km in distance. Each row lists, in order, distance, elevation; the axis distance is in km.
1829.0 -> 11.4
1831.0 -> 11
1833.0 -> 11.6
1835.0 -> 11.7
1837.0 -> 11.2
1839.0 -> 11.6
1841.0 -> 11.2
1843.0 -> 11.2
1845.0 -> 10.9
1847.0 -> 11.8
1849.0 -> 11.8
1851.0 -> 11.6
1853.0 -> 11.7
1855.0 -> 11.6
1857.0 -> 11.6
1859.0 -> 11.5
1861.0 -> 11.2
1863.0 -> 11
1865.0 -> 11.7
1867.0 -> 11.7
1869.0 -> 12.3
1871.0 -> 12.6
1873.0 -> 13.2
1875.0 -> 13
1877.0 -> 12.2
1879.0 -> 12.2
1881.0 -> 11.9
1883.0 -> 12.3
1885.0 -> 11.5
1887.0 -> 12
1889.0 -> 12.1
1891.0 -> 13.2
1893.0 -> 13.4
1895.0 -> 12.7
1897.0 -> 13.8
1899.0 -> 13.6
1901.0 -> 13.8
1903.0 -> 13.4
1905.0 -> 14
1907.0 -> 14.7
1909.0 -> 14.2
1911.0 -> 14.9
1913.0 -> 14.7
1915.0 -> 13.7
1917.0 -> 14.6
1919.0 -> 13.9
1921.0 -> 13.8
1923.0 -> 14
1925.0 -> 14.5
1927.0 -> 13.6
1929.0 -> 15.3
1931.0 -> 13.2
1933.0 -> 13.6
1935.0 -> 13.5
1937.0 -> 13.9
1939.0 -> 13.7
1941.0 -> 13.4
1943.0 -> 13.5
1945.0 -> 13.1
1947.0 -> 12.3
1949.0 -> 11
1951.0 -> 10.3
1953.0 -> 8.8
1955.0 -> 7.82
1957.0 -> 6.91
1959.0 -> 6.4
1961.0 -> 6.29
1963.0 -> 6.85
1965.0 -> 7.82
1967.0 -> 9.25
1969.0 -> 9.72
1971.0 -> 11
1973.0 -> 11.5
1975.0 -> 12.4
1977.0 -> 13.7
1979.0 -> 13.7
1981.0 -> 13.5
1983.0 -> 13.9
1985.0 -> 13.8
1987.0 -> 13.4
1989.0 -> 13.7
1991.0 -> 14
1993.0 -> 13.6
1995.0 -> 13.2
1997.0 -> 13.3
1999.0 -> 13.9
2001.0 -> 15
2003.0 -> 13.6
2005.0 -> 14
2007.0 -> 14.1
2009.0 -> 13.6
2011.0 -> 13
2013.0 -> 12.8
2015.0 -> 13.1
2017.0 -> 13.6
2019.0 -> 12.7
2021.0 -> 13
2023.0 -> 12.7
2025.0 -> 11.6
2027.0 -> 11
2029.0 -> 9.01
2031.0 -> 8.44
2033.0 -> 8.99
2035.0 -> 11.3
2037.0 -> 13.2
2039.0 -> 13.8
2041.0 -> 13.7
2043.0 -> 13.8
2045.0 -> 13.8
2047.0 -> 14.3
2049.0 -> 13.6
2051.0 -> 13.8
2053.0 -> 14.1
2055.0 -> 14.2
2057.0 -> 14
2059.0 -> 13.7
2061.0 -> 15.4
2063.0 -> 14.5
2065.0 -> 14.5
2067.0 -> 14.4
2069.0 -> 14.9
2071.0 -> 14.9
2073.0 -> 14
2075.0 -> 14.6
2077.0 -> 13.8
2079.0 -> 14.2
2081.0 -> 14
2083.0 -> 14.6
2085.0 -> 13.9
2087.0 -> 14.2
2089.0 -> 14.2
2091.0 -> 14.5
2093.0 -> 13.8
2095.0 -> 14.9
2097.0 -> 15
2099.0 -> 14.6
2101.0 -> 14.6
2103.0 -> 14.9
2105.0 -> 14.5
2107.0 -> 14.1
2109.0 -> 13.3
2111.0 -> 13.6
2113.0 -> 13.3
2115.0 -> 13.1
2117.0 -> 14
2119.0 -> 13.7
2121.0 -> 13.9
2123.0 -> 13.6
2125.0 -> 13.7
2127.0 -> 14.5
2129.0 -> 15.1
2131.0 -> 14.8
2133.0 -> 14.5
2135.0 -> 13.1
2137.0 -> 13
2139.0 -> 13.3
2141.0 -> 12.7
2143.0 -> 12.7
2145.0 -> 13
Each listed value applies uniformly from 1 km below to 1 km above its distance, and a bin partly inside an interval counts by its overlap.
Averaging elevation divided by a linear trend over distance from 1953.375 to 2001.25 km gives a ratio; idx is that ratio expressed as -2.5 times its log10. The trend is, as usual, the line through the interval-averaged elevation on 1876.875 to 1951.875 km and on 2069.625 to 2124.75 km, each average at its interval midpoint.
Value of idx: 0.197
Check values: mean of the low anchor 13.3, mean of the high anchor 14.1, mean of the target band 11.4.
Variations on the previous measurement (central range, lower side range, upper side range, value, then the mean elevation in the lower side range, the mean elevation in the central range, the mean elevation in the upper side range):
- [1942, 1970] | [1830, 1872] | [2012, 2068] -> 0.31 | 11.5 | 9.29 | 13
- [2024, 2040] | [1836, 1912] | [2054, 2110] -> 0.26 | 12.4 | 10.9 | 14.4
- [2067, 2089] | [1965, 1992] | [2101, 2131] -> -0.06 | 12.4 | 14.3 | 14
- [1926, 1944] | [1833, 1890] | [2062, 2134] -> -0.10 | 11.8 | 13.7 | 14.2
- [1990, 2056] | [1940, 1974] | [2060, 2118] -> -0.09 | 9.76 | 13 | 14.3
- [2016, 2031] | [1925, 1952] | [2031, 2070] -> 0.15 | 13.2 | 11.7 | 13.5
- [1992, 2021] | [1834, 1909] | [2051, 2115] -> 0.00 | 12.3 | 13.5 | 14.3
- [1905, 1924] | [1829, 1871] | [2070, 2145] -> -0.17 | 11.5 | 14.3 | 14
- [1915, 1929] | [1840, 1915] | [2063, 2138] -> -0.10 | 12.5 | 14.1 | 14.2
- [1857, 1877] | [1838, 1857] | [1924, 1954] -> -0.02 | 11.5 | 12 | 12.9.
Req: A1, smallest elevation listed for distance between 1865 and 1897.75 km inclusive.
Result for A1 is 11.5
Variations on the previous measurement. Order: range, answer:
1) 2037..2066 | 13.2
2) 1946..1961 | 6.29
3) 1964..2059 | 7.82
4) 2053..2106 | 13.7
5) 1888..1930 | 12.1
